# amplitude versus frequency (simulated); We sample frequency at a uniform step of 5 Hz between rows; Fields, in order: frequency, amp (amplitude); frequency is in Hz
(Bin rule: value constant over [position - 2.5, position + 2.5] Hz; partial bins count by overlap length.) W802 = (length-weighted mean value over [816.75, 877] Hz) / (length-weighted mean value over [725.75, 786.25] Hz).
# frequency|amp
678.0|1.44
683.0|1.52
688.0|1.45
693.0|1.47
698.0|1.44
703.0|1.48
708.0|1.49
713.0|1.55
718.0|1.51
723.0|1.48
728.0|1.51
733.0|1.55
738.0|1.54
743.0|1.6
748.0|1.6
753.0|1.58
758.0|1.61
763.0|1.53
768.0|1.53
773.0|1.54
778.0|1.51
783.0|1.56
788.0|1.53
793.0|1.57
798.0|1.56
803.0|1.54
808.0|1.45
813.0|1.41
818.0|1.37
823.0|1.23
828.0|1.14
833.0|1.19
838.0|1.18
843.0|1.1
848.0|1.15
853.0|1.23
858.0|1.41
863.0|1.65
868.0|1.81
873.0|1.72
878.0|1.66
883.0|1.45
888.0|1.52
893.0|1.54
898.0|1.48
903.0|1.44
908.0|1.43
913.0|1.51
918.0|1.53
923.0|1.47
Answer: 0.9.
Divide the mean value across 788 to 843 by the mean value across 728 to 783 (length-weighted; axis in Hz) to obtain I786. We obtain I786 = 0.9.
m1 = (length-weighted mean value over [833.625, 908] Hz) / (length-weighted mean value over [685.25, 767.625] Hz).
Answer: 0.95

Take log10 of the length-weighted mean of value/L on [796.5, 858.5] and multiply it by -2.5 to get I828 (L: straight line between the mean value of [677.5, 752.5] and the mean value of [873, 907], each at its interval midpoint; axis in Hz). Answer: 0.17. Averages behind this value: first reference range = 1.51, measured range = 1.3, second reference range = 1.53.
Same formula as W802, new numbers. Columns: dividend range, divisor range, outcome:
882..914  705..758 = 0.96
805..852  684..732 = 0.84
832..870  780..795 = 0.86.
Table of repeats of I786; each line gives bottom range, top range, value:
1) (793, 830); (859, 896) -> 1.15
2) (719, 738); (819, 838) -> 0.79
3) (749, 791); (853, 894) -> 1.02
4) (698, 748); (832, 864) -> 0.83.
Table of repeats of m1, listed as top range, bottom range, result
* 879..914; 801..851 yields 1.17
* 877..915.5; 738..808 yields 0.96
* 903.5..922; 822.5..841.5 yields 1.26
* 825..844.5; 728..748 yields 0.74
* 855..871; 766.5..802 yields 1.05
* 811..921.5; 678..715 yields 0.96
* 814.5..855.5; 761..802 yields 0.78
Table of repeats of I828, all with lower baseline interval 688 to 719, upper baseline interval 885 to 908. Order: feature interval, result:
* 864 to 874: -0.18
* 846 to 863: 0.13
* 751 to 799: -0.05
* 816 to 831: 0.20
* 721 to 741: -0.03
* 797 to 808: -0.03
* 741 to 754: -0.08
